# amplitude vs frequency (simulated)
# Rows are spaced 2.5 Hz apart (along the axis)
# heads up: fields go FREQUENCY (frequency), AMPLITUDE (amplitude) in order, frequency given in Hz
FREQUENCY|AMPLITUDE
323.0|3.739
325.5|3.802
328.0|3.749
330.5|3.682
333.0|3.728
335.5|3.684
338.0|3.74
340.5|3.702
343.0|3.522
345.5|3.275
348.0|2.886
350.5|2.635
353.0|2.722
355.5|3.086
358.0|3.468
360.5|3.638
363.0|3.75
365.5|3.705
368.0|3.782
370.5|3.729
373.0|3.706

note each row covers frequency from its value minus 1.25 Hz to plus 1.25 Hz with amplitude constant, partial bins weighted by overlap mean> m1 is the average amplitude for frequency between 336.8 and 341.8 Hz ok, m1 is 3.72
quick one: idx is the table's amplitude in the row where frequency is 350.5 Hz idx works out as 2.635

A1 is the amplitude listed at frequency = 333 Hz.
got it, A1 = 3.728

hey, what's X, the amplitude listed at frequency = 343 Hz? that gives 3.522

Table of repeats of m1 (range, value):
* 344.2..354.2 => 2.88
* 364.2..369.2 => 3.74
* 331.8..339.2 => 3.72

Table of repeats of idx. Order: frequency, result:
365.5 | 3.705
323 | 3.739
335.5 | 3.684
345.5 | 3.275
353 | 2.722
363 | 3.75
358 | 3.468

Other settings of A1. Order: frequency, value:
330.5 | 3.682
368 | 3.782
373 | 3.706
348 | 2.886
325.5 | 3.802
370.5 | 3.729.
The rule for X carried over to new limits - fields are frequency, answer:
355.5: 3.086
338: 3.74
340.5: 3.702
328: 3.749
